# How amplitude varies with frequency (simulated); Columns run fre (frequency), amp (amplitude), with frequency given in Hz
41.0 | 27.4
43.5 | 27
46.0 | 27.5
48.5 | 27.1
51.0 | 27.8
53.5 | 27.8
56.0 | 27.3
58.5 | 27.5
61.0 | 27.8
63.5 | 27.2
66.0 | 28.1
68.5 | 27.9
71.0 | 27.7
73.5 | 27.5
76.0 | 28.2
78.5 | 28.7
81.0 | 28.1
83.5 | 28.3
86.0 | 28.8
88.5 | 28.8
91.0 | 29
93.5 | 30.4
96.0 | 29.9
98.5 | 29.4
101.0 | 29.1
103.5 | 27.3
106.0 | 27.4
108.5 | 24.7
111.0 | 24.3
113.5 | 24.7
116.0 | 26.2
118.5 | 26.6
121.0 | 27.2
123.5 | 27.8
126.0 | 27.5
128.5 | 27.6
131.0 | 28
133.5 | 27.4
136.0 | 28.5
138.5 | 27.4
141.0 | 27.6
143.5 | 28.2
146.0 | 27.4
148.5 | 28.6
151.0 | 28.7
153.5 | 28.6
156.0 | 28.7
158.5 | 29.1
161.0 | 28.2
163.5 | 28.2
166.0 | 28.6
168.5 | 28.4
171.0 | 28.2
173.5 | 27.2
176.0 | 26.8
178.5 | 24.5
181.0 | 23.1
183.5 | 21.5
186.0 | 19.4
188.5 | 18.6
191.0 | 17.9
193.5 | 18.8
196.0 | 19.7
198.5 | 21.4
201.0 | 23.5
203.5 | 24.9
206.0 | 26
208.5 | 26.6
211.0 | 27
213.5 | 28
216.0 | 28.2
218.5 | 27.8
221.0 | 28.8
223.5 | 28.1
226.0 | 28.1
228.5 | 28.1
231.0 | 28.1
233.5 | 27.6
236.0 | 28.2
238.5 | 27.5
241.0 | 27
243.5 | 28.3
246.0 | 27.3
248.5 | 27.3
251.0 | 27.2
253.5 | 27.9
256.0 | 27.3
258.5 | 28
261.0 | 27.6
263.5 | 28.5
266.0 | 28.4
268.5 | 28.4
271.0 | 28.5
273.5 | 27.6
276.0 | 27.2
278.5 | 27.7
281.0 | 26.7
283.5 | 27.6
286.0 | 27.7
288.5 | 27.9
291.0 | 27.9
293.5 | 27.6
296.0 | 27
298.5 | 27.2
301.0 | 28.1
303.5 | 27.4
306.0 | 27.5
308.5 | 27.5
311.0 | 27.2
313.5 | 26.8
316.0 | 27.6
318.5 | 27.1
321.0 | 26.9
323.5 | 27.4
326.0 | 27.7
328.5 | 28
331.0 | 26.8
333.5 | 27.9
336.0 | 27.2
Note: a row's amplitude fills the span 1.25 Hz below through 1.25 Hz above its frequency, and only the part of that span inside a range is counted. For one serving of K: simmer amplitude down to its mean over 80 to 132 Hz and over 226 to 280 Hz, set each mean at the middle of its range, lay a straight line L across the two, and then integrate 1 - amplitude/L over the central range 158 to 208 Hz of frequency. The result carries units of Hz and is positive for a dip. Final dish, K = 6.4 Hz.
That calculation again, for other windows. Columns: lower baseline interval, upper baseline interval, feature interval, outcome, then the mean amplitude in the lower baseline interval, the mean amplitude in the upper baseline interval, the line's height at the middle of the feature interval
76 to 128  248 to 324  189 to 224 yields 3.90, 27.7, 27.6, 27.6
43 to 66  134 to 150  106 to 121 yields 1.17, 27.5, 27.9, 27.8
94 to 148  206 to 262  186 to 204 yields 4.68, 27.4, 27.7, 27.6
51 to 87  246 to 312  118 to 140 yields 0.19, 27.9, 27.6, 27.8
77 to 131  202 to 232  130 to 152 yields -0.28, 27.7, 27.4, 27.6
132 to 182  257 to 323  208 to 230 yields -0.20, 27.7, 27.6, 27.6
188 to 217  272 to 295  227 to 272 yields -3.52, 23.5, 27.5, 25.8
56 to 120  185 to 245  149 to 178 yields -2.03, 27.7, 25.3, 26.3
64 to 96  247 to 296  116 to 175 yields 0.58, 28.5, 27.7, 28.2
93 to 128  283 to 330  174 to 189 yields 2.52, 27.3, 27.5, 27.3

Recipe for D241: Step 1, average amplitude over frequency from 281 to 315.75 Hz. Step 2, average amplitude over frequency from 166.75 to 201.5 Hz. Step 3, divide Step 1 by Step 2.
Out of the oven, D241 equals 1.2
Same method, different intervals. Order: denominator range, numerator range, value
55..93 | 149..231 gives 0.91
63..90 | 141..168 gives 1.01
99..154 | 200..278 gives 1.01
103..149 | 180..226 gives 0.89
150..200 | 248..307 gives 1.12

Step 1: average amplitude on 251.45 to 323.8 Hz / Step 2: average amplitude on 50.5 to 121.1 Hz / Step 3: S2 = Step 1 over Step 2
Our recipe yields 1.0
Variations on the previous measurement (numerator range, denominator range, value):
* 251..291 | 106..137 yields 1.04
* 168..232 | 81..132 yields 0.90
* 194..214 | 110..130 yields 0.92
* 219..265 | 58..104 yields 0.98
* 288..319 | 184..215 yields 1.21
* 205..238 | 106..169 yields 1.01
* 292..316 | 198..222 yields 1.04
